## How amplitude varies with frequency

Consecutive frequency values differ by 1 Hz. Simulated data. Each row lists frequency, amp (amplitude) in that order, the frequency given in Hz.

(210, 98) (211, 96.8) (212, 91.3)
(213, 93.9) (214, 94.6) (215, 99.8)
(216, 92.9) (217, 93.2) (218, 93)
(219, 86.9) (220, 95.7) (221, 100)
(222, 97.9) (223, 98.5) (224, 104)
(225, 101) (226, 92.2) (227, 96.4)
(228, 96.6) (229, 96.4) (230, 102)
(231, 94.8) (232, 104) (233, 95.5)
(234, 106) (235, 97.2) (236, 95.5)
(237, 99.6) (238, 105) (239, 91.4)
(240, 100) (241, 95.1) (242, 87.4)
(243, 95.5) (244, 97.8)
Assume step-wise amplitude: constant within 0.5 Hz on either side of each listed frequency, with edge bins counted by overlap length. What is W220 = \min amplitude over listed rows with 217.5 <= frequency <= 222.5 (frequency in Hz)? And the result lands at 86.9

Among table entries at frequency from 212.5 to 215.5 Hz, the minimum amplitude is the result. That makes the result 93.9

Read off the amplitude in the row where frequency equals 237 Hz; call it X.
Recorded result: 99.6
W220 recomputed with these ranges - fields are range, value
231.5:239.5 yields 91.4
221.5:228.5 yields 92.2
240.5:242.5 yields 87.4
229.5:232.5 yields 94.8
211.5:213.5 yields 91.3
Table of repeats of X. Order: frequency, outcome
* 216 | 92.9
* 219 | 86.9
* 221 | 100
